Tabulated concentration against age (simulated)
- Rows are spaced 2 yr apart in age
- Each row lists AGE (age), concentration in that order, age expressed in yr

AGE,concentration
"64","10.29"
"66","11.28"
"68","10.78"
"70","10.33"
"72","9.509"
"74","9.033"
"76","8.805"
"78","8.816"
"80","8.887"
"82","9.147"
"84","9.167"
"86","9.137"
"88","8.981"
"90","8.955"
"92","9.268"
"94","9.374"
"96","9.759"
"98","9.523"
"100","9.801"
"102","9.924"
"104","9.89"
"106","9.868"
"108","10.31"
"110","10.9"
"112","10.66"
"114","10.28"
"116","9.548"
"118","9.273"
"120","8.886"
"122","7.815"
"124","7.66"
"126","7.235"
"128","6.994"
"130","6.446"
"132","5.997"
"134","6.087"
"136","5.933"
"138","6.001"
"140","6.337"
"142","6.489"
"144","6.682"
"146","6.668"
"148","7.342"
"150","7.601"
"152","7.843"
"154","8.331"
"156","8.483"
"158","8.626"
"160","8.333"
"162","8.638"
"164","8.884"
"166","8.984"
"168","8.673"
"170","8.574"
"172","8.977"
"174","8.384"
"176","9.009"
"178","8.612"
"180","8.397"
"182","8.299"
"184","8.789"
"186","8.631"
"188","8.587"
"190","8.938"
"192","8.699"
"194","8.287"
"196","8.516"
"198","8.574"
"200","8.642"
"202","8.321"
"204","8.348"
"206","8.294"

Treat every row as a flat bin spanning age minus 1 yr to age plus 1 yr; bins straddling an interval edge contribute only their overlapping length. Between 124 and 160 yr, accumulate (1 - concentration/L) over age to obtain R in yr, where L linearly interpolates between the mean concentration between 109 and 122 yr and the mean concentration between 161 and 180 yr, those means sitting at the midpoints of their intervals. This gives 8.5 yr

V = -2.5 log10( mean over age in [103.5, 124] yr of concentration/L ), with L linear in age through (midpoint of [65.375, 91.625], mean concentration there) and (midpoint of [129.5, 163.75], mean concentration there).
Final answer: -0.16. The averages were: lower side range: 9.42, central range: 9.64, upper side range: 7.22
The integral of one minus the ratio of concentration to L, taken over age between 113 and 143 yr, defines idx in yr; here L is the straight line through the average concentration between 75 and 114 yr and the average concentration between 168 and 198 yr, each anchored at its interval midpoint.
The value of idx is 5.9 yr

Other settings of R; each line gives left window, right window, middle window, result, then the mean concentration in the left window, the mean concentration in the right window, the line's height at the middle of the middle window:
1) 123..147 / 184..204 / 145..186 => -4.2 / 6.54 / 8.58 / 7.59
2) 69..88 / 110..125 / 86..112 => -1.4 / 9.19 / 9.28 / 9.24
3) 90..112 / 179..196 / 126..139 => 4.3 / 9.86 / 8.57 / 9.39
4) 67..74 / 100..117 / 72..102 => 2.6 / 10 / 10.2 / 10.1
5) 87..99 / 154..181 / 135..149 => 3.8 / 9.31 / 8.65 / 8.87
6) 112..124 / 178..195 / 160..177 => 0.0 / 9.16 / 8.58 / 8.73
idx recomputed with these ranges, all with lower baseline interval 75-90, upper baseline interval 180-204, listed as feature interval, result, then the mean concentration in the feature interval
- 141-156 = 2.3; 7.36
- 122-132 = 2.0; 7.05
